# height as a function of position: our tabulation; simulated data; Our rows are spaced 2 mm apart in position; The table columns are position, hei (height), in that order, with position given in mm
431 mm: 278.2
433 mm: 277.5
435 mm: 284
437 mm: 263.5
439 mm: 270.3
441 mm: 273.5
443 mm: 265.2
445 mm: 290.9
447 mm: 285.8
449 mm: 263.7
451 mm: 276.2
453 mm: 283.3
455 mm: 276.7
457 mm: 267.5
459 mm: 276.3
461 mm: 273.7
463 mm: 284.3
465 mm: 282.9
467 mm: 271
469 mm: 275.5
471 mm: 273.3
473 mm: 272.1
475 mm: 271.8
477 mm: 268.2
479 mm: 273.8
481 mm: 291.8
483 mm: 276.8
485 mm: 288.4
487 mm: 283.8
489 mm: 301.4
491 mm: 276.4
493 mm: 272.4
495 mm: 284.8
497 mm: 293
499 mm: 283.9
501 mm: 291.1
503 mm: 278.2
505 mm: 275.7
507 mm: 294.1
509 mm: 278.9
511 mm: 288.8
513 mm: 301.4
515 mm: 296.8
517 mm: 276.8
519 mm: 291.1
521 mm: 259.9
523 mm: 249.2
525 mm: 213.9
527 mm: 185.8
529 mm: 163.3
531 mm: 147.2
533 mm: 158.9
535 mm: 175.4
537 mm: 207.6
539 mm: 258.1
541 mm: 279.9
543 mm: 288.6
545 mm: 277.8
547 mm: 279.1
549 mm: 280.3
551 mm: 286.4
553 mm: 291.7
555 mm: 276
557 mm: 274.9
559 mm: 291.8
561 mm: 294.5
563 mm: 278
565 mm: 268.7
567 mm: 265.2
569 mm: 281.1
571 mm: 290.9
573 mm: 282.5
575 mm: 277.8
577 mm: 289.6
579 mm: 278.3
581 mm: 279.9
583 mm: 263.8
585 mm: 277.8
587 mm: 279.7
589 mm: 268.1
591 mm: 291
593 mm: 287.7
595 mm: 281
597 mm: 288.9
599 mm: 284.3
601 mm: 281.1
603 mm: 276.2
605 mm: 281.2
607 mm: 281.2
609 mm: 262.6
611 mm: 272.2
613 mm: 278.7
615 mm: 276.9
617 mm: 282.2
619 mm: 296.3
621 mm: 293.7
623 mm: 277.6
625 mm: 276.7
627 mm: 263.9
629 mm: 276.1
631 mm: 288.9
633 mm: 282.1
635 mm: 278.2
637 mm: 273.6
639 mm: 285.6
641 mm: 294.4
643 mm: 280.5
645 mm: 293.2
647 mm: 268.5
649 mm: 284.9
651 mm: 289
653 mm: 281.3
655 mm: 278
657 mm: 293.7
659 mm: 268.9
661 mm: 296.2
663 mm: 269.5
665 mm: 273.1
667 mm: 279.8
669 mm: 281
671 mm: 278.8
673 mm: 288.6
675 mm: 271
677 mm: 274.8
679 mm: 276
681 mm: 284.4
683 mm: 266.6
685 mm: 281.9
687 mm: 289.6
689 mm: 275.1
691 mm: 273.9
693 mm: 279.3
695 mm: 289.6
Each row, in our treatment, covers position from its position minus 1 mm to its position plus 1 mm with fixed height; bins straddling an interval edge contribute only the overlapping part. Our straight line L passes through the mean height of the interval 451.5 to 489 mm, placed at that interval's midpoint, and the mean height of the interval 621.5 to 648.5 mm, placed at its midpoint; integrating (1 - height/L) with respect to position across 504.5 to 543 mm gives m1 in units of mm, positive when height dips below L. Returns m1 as 4.92 mm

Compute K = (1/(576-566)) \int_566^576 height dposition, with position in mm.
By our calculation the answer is 279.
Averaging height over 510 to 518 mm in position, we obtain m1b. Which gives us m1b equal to 291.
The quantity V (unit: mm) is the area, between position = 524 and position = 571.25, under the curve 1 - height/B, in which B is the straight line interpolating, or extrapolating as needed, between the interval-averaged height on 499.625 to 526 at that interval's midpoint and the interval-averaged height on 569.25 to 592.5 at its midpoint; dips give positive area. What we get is 4.8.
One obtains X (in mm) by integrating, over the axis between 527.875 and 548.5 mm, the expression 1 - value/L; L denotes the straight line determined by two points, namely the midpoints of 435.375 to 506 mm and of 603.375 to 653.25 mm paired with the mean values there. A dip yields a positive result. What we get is 4.0 mm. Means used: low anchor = 278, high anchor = 281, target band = 225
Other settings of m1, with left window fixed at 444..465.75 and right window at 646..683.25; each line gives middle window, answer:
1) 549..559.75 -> -0.19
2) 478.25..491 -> -0.32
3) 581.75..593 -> 0.07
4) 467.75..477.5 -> 0.21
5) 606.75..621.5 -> -0.05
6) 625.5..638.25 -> 0.09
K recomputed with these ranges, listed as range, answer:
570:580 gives 284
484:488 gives 286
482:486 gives 283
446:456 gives 277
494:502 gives 288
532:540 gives 200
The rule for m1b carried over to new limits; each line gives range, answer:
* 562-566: 273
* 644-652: 284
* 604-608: 281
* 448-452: 270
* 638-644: 287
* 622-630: 274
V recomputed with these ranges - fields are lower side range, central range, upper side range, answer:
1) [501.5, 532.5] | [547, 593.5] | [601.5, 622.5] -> -2.2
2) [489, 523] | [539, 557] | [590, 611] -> 0.1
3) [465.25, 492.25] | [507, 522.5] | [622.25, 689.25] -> -0.3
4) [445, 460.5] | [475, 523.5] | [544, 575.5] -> -0.7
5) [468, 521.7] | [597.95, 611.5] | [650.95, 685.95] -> 0.2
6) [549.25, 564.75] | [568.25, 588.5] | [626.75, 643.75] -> 0.2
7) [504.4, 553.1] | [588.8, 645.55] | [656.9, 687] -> -2.7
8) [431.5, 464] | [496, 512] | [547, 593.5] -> -0.4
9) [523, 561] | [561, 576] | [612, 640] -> -1.4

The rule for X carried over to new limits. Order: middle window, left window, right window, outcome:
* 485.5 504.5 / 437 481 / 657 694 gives -0.6 mm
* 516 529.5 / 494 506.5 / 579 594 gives 2.2 mm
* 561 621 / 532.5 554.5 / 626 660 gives -2.7 mm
